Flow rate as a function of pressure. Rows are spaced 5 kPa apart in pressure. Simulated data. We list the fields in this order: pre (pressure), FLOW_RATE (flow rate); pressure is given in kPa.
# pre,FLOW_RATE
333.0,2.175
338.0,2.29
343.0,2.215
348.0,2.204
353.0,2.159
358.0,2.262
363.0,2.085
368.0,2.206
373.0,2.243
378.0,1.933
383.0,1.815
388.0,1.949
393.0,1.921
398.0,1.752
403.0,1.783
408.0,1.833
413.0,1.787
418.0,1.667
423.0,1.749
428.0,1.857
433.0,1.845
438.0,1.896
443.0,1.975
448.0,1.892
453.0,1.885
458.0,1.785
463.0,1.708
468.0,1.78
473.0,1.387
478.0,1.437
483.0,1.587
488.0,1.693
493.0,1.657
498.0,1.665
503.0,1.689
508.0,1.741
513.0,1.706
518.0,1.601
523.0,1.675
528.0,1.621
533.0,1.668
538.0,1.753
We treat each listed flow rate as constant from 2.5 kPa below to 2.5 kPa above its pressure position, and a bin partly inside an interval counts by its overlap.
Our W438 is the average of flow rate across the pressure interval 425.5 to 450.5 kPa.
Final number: 1.89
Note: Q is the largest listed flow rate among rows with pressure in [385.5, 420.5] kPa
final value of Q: 1.949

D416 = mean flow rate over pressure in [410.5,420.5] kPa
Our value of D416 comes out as 1.73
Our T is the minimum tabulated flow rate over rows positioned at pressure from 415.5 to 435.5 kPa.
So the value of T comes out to 1.667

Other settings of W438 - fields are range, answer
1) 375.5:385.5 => 1.87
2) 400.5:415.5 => 1.8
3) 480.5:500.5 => 1.65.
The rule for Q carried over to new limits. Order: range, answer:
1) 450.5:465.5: 1.885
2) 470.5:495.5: 1.693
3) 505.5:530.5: 1.741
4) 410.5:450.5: 1.975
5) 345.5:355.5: 2.204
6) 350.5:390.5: 2.262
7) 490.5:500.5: 1.665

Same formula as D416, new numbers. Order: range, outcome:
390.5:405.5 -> 1.82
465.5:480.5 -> 1.53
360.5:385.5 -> 2.06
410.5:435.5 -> 1.78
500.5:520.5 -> 1.68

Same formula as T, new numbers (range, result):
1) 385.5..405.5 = 1.752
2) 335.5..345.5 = 2.215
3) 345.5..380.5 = 1.933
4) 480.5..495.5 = 1.587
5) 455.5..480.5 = 1.387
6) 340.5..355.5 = 2.159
